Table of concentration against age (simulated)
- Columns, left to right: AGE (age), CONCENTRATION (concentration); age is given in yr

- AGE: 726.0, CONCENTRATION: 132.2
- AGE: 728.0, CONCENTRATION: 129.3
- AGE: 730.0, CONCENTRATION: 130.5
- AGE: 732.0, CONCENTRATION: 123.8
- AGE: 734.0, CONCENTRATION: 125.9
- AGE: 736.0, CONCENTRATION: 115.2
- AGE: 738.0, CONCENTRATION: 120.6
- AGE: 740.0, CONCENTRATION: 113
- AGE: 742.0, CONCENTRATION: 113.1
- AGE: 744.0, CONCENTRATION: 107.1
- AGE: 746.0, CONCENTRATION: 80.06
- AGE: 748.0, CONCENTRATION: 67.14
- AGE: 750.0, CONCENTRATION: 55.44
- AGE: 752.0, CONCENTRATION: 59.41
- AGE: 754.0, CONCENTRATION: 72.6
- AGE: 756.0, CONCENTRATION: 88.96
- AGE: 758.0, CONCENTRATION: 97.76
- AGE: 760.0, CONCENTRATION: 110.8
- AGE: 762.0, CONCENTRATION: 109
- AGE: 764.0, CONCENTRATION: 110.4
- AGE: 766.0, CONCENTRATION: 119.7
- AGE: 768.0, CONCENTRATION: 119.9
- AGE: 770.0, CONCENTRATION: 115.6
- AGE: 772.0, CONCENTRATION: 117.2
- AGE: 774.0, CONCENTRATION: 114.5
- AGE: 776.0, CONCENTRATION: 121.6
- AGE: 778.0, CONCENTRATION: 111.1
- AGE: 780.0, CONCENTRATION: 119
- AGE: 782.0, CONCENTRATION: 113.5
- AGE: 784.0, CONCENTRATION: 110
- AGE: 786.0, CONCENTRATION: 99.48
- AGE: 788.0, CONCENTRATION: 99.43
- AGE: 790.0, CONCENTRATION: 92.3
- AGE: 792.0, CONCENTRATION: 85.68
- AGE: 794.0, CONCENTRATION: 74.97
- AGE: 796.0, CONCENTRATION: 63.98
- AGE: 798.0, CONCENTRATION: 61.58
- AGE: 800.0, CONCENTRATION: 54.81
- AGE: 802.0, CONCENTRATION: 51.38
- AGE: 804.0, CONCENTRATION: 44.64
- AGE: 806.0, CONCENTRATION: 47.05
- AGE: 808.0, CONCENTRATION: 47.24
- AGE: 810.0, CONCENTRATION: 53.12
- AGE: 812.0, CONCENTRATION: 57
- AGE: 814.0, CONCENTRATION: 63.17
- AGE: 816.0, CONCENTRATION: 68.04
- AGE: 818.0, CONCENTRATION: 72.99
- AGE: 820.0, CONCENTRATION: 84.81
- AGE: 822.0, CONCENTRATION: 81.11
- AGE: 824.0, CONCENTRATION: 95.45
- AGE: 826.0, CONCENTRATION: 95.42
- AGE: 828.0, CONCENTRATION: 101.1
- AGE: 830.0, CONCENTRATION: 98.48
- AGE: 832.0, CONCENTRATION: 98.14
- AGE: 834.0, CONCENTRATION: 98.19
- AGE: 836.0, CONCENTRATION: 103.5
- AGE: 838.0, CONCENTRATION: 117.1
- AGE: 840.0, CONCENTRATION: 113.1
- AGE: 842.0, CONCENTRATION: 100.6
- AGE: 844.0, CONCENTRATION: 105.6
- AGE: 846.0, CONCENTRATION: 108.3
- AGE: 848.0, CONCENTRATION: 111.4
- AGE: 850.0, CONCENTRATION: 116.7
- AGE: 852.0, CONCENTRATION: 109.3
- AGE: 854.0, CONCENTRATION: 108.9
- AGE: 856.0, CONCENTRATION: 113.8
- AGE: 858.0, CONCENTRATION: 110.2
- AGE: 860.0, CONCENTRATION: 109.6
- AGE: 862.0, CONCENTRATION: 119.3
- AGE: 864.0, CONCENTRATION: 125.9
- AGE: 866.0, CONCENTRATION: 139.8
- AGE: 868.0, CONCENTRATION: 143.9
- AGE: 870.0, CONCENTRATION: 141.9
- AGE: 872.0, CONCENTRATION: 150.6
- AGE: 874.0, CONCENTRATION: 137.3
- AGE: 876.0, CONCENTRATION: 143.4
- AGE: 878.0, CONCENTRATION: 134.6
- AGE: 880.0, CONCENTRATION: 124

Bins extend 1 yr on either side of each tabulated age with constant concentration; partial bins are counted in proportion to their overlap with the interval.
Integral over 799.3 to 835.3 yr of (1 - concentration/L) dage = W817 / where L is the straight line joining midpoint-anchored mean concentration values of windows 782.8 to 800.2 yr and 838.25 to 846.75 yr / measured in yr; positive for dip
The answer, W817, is 8.8 yr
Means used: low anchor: 84.1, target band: 73.3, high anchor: 108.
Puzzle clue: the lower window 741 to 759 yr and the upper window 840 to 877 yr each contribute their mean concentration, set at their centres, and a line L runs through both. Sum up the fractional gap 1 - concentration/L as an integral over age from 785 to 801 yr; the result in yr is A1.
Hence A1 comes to 3.0 yr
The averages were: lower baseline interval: 82.4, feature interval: 79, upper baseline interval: 122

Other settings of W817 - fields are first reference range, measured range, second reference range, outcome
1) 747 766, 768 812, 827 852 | 3.9 yr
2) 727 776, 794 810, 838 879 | 8.3 yr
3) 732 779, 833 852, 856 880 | 2.5 yr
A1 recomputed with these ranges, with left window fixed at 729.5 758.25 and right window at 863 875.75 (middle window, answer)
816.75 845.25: 6.70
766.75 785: -1.28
